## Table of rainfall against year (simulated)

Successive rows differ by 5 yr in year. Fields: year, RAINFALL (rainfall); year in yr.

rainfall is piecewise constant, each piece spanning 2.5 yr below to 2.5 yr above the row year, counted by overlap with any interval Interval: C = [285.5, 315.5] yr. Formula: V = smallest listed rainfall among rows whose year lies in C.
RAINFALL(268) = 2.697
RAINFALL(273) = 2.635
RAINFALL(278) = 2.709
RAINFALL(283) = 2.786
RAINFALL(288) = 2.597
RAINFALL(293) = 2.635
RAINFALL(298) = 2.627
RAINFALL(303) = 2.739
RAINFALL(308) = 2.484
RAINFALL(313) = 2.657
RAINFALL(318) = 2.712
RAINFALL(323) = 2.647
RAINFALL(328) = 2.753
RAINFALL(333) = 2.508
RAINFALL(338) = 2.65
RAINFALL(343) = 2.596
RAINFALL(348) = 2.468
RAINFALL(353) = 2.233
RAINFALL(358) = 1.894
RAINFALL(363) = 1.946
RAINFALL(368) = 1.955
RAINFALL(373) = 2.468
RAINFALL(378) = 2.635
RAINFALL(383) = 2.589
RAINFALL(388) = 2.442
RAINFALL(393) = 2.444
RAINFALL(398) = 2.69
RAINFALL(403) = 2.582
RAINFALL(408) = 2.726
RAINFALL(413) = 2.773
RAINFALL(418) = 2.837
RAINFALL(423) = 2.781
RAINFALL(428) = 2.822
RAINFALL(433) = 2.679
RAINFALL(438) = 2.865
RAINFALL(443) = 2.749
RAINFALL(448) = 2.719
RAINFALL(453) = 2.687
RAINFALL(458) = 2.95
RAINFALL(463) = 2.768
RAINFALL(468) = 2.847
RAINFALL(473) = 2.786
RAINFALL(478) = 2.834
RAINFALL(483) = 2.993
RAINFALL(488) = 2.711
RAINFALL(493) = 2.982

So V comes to 2.484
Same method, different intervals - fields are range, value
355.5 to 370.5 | 1.894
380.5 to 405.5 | 2.442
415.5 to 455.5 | 2.679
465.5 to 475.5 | 2.786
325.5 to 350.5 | 2.468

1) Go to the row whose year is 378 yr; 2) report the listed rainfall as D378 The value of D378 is 2.635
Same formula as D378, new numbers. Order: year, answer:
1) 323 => 2.647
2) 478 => 2.834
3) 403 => 2.582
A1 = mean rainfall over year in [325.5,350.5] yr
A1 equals 2.6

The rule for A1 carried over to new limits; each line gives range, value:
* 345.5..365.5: 2.14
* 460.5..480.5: 2.81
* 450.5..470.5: 2.81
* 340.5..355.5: 2.43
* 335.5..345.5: 2.62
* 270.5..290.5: 2.68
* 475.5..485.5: 2.91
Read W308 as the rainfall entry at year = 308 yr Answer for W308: 2.484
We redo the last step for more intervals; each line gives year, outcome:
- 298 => 2.627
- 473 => 2.786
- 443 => 2.749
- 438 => 2.865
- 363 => 1.946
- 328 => 2.753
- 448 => 2.719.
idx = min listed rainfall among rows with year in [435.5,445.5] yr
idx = 2.749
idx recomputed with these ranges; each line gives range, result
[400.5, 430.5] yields 2.582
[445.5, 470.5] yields 2.687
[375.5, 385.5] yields 2.589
